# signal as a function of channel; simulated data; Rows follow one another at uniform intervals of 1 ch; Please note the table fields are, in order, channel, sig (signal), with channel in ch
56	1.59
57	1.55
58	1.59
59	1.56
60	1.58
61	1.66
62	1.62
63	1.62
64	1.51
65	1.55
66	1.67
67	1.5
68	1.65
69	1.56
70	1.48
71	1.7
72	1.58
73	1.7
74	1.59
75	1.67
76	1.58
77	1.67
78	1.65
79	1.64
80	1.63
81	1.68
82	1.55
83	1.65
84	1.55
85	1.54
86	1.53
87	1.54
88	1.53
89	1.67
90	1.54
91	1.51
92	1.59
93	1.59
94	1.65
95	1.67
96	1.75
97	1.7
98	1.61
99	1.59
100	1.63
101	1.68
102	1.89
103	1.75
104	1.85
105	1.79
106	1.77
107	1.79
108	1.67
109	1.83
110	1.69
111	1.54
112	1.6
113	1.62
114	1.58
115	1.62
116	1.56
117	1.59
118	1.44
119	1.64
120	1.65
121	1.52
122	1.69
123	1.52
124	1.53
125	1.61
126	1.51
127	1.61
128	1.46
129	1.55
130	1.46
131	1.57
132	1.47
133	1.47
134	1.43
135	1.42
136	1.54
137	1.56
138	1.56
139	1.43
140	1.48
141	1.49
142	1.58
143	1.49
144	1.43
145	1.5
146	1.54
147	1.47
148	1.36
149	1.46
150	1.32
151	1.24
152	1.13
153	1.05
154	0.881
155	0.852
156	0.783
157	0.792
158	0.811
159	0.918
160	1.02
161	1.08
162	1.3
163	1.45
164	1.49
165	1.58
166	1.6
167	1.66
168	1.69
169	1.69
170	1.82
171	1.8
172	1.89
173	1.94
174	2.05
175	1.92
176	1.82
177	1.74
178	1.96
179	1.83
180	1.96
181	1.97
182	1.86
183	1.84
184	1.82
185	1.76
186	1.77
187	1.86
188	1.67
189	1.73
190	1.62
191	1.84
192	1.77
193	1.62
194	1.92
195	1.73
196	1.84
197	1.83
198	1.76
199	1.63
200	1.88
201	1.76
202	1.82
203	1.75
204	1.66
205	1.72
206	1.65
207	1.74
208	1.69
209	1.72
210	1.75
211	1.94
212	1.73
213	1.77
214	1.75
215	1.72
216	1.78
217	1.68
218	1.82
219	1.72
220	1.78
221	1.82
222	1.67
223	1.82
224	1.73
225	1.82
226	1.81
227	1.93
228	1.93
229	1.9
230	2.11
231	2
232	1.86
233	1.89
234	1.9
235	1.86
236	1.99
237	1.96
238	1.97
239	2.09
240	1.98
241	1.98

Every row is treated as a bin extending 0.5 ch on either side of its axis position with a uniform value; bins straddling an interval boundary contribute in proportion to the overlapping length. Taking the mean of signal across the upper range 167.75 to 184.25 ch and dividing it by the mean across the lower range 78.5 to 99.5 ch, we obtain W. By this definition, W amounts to 1.2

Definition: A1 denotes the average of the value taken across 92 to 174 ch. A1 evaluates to 1.51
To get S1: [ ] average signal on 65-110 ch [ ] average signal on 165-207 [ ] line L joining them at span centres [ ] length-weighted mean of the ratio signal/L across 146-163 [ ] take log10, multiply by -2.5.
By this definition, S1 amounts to 0.484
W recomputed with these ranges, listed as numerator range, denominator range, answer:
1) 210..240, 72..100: 1.15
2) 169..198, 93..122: 1.10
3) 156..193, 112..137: 1.06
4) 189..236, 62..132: 1.11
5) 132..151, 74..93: 0.92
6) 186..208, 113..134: 1.13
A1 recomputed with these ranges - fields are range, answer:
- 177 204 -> 1.8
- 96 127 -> 1.65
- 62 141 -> 1.6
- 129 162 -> 1.3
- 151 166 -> 1.1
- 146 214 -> 1.61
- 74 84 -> 1.63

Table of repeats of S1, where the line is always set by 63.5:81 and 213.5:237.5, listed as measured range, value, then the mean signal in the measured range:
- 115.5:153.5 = 0.151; 1.48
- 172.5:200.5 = -0.021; 1.82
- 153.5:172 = 0.318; 1.31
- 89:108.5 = -0.022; 1.68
